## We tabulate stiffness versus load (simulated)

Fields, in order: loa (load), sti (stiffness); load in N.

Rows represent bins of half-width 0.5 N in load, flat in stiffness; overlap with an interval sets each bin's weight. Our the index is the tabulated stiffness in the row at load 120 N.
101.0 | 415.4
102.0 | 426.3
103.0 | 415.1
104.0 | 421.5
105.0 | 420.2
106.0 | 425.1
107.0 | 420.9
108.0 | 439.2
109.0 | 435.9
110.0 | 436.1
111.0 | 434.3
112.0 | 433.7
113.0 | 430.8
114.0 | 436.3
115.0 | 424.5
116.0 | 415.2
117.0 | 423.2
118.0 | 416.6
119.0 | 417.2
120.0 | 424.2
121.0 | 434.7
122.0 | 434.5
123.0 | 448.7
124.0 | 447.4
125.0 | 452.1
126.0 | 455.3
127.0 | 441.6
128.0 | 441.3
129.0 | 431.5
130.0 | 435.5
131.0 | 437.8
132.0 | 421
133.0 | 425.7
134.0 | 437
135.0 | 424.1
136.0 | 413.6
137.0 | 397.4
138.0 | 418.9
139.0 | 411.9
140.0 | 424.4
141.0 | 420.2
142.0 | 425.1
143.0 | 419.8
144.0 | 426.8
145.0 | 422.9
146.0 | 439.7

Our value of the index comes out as 424.2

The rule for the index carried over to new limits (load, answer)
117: 423.2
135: 424.1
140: 424.4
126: 455.3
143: 419.8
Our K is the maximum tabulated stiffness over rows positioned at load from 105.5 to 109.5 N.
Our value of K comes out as 439.2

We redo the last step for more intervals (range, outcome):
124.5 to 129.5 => 455.3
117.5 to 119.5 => 417.2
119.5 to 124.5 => 448.7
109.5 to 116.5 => 436.3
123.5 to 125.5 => 452.1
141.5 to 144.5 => 426.8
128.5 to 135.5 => 437.8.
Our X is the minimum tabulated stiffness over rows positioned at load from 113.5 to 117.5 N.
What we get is 415.2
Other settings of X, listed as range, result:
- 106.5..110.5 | 420.9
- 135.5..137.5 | 397.4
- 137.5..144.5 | 411.9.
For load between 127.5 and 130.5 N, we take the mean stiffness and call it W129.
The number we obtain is 436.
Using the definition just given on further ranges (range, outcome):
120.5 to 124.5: 441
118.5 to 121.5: 425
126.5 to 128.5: 441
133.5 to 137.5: 418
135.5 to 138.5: 410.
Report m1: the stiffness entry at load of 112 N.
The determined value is 433.7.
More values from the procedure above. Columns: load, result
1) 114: 436.3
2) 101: 415.4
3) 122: 434.5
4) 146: 439.7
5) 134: 437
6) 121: 434.7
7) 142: 425.1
